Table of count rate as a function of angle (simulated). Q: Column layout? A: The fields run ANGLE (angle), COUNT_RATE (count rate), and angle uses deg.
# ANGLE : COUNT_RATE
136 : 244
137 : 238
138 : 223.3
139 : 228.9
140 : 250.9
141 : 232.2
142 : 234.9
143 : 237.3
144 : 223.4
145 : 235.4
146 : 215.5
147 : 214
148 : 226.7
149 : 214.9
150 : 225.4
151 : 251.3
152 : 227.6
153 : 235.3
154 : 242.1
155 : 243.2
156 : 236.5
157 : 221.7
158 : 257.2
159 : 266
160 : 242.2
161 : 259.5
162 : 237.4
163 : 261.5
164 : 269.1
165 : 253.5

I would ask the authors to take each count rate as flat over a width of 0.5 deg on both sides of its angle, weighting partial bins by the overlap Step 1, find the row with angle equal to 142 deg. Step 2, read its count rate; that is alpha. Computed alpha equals 234.9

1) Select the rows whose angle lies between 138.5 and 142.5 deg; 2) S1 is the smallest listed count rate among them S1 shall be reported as 228.9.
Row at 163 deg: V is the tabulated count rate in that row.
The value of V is 261.5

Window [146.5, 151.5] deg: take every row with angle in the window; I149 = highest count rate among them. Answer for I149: 251.3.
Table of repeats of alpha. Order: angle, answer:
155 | 243.2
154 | 242.1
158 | 257.2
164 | 269.1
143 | 237.3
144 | 223.4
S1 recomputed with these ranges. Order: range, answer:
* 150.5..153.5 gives 227.6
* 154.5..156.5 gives 236.5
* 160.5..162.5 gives 237.4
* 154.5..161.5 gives 221.7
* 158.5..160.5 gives 242.2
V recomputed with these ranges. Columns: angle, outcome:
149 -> 214.9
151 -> 251.3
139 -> 228.9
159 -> 266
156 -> 236.5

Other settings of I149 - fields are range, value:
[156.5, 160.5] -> 266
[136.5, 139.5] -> 238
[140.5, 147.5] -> 237.3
